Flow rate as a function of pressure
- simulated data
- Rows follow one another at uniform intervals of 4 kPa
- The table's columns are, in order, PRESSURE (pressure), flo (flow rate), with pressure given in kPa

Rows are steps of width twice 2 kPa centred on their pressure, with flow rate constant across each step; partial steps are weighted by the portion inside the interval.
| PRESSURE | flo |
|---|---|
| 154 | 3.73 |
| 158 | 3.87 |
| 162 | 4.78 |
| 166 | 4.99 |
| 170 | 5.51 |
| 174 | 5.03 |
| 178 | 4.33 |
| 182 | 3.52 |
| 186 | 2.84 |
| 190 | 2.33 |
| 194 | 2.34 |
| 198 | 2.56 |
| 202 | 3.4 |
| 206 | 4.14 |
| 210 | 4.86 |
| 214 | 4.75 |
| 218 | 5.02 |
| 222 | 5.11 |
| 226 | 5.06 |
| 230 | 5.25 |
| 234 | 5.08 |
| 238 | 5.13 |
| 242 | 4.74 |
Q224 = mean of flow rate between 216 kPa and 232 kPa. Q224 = 5.11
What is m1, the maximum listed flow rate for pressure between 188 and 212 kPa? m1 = 4.86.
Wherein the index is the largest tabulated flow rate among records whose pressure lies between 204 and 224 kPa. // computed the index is 5.11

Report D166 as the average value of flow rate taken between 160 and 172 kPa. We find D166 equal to 5.09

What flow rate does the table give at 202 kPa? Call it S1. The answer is 3.4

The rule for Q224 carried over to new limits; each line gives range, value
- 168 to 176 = 5.27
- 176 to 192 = 3.25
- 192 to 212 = 3.46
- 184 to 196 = 2.5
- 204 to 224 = 4.78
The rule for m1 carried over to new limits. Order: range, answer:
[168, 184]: 5.51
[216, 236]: 5.25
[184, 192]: 2.84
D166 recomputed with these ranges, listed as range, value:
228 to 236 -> 5.17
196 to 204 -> 2.98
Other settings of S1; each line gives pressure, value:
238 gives 5.13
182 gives 3.52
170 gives 5.51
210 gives 4.86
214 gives 4.75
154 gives 3.73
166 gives 4.99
